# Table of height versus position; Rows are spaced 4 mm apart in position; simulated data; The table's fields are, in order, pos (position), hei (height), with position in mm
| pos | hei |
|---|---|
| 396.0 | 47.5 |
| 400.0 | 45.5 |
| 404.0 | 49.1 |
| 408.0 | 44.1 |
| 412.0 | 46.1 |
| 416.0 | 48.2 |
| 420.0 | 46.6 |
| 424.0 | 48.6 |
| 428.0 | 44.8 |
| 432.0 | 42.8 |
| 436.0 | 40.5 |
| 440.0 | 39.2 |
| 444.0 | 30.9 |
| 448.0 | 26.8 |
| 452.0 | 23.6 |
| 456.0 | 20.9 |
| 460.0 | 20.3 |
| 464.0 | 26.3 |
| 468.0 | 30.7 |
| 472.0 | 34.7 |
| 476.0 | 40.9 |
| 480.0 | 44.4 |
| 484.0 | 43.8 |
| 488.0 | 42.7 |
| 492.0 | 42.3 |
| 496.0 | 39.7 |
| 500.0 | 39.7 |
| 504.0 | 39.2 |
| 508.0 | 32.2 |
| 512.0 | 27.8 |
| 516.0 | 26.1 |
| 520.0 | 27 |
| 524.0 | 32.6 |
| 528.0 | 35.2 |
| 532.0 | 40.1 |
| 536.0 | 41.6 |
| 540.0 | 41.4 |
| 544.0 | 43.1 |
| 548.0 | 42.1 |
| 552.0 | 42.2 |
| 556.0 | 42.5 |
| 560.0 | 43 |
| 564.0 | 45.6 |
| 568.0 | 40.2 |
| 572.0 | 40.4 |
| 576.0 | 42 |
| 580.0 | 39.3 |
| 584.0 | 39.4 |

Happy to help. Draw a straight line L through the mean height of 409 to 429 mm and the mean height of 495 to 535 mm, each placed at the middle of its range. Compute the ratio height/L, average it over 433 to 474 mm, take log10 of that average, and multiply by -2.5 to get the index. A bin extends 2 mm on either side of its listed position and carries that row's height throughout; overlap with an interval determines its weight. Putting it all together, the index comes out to 0.38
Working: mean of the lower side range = 46.8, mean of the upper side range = 34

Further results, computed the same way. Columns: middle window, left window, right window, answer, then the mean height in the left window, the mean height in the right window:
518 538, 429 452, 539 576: 0.15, 35.3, 42.3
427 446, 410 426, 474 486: 0.17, 47.4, 43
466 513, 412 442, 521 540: 0.05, 44.5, 37.3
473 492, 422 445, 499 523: -0.20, 41.6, 31.7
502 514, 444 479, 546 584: 0.05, 28.7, 41.8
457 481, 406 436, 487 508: 0.29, 45.5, 39.8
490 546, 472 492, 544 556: 0.16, 42.1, 42.4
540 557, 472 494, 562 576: -0.01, 42.1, 42.1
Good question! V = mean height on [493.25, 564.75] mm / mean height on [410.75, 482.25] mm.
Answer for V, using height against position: 1.04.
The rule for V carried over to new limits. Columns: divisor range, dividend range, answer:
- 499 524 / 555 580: 1.32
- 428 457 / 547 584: 1.25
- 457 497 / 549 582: 1.16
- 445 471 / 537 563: 1.67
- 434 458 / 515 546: 1.19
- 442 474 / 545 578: 1.58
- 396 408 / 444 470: 0.54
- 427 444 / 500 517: 0.81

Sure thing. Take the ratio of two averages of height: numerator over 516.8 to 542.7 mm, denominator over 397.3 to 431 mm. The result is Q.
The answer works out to 0.8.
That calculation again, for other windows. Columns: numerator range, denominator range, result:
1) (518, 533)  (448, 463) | 1.47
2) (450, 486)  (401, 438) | 0.70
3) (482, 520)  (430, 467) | 1.21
